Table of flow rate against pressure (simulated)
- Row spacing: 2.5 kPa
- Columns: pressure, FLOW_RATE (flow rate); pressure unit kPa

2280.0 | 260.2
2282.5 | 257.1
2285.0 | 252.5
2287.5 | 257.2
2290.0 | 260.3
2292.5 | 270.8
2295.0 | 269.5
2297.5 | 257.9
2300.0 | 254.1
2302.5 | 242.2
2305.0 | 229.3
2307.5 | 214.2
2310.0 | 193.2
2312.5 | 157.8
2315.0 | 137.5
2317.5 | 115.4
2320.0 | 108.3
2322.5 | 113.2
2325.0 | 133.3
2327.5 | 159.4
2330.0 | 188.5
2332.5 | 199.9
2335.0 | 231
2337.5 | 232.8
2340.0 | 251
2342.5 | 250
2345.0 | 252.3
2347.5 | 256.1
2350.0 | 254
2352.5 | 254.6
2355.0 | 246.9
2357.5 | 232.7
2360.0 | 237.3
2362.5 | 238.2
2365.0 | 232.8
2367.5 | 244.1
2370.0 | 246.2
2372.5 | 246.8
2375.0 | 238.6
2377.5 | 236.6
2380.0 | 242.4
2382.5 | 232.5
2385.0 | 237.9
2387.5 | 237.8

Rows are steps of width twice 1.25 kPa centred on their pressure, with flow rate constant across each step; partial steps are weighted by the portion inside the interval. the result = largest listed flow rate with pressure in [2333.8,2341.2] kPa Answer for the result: 251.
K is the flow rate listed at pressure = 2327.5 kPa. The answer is 159.4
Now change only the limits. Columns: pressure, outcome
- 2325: 133.3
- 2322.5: 113.2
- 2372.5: 246.8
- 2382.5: 232.5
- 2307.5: 214.2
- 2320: 108.3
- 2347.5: 256.1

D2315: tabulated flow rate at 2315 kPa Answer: 137.5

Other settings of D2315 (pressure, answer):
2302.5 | 242.2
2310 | 193.2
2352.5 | 254.6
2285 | 252.5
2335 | 231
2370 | 246.2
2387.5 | 237.8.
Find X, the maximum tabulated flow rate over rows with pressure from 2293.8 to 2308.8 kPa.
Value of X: 269.5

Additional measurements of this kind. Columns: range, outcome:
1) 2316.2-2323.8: 115.4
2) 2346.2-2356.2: 256.1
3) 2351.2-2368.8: 254.6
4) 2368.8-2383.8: 246.8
